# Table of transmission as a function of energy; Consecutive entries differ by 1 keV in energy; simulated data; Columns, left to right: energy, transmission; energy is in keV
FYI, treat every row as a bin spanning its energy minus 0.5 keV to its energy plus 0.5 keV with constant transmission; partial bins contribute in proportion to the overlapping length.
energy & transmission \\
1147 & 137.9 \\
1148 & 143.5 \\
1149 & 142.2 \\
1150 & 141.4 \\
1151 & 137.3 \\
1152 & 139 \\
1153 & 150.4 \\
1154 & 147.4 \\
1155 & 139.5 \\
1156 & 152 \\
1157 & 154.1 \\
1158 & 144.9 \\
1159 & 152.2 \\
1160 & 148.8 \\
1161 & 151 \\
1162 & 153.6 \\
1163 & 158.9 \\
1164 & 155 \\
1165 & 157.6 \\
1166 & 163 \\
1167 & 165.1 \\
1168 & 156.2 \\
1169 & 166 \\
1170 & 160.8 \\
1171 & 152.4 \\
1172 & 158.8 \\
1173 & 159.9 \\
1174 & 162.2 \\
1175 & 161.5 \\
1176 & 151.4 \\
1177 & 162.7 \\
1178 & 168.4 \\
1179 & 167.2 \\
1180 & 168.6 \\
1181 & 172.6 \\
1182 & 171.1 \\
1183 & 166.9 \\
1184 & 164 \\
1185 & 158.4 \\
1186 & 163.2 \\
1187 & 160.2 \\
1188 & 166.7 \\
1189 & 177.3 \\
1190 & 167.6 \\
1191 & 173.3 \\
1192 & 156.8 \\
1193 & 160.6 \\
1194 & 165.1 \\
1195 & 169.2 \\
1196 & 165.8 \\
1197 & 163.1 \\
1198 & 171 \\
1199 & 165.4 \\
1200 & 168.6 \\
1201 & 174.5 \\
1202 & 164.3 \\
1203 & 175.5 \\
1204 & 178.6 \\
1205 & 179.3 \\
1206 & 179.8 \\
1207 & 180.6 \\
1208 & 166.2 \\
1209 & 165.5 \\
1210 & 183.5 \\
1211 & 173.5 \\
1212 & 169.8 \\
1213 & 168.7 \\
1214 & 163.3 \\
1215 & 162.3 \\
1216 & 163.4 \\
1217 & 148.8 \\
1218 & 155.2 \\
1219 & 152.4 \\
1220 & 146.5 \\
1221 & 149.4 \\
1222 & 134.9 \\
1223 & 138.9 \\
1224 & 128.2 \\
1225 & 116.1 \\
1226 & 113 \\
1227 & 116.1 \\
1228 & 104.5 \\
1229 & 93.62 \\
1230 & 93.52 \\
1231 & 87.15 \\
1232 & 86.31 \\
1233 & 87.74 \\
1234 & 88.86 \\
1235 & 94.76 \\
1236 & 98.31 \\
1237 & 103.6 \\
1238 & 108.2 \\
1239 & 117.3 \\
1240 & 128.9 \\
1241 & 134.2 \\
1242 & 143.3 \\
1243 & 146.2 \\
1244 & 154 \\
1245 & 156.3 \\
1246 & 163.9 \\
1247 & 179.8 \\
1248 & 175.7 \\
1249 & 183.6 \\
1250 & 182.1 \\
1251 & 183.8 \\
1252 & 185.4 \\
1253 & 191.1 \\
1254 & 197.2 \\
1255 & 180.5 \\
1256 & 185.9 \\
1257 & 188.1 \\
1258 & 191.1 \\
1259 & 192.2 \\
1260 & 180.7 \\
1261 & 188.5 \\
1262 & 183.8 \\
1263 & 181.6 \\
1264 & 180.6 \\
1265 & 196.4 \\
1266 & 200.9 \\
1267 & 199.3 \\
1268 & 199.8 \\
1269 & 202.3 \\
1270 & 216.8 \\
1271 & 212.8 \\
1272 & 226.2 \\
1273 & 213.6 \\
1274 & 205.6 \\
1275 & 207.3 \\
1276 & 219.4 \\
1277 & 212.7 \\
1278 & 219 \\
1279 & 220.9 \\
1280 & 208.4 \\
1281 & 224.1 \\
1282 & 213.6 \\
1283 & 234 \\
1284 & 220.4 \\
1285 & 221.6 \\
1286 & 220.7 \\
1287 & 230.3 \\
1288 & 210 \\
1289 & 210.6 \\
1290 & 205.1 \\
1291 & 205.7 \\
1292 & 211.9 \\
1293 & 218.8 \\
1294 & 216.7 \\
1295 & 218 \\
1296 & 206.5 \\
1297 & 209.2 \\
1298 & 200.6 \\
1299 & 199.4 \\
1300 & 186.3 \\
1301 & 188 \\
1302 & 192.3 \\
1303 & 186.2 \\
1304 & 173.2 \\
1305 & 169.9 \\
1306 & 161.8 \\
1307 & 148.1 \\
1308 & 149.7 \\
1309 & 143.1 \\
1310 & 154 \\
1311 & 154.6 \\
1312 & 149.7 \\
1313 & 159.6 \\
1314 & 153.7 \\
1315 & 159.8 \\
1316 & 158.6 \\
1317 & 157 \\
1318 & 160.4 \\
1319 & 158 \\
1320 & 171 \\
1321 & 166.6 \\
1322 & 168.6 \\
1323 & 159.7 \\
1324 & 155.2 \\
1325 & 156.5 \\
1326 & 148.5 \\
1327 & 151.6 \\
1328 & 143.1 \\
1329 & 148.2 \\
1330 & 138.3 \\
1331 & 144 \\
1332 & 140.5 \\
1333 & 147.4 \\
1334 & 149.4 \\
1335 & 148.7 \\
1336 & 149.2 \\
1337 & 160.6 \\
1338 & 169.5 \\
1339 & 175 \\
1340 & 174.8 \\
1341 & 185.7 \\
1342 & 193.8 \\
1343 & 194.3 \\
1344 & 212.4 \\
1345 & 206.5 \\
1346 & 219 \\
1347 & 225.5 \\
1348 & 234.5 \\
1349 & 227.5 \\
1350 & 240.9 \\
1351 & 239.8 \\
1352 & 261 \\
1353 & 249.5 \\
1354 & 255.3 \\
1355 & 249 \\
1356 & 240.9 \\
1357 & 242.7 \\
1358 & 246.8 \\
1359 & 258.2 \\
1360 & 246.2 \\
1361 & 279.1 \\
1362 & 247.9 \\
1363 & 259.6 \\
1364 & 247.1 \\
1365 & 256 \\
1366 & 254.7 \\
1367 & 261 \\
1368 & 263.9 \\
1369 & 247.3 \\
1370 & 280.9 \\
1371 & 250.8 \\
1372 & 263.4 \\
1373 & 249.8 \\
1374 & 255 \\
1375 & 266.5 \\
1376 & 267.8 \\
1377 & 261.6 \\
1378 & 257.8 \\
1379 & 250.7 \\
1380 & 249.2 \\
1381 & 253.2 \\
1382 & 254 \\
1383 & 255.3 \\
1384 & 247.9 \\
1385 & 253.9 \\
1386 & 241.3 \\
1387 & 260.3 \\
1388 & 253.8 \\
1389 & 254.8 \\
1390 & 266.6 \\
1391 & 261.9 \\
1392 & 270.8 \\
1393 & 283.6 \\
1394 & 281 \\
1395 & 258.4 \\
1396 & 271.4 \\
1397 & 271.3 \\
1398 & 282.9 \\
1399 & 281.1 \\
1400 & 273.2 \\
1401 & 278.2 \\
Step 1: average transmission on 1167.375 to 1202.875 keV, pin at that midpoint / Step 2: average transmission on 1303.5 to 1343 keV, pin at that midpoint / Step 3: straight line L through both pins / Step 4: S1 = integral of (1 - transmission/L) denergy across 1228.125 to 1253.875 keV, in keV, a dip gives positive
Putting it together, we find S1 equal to 4.3 keV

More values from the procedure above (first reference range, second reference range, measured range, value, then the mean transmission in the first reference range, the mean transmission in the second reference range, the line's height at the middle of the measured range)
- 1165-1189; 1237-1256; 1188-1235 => 3.7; 163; 161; 162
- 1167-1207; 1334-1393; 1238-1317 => 5.9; 166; 238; 203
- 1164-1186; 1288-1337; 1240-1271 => -2.6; 162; 170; 167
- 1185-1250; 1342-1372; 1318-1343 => 7.4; 148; 244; 226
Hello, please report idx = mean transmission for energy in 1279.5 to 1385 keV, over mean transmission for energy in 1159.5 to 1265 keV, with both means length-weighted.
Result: 1.31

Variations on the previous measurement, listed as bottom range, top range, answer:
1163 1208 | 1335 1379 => 1.42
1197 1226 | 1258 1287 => 1.29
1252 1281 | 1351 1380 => 1.28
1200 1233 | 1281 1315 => 1.31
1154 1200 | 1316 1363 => 1.20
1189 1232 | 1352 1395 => 1.68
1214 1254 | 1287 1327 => 1.30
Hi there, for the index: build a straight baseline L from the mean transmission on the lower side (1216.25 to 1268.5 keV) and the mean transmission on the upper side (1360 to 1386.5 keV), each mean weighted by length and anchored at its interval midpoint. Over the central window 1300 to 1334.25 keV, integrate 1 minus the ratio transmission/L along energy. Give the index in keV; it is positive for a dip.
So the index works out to 8.5 keV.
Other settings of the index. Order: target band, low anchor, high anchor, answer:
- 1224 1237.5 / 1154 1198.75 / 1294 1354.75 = 5.5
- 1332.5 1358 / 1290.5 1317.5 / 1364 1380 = 2.4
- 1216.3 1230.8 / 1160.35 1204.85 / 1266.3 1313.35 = 4.1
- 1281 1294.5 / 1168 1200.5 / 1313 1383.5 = -1.6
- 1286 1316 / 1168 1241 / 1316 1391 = 1.2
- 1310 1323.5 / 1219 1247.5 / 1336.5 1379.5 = 2.7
